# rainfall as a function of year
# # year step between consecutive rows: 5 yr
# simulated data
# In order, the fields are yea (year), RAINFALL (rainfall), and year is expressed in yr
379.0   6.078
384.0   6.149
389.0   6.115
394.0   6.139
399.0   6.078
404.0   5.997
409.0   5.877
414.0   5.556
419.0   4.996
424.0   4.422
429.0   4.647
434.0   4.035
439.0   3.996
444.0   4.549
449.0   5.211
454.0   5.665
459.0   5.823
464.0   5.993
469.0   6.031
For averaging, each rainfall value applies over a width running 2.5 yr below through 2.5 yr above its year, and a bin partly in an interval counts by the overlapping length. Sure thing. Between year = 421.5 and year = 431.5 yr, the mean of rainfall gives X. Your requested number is 4.53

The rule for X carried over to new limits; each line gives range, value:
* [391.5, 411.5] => 6.02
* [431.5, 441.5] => 4.02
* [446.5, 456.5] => 5.44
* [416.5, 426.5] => 4.71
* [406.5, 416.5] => 5.72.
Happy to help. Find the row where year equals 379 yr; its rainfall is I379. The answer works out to 6.078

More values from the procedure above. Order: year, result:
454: 5.665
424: 4.422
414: 5.556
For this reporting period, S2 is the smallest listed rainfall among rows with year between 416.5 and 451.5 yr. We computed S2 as 3.996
